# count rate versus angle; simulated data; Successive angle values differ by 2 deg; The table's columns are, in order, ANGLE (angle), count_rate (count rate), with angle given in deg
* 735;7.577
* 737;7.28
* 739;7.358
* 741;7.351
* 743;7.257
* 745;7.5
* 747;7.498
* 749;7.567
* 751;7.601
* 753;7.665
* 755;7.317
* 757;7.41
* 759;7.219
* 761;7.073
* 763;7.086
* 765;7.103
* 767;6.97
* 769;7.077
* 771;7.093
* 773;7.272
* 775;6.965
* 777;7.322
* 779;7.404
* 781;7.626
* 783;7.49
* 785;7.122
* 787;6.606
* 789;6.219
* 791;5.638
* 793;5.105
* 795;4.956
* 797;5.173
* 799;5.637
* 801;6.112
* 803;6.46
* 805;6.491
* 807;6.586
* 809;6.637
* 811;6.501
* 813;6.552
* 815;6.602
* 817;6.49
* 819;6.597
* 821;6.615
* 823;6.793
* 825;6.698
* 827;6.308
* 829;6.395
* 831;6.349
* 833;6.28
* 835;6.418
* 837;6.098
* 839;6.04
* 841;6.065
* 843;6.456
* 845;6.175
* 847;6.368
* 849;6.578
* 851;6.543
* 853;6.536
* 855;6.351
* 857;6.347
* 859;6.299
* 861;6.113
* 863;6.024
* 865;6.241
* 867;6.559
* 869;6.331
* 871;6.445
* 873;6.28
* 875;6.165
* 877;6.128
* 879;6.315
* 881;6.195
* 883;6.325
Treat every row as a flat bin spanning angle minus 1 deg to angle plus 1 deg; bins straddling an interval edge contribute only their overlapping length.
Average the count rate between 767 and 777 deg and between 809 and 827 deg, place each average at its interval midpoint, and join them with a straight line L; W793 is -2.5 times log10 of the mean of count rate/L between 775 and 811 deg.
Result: 0.08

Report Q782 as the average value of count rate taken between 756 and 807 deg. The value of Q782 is 6.66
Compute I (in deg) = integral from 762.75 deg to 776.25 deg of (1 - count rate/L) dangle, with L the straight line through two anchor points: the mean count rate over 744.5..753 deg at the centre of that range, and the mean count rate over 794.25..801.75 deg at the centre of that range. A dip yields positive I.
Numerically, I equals -0.83 deg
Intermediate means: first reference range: 7.56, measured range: 7.09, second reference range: 5.47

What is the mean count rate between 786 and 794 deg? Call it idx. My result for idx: 5.89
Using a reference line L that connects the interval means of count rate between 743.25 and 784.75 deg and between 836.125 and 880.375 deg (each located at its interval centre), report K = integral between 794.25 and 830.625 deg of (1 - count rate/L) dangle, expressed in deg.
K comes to 2.5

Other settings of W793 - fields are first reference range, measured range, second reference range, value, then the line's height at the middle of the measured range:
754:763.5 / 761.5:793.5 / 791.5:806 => -0.06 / 6.51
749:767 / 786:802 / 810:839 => 0.20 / 6.85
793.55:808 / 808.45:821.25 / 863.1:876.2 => -0.10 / 5.98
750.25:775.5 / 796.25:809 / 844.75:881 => 0.12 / 6.86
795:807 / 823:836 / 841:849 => -0.04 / 6.19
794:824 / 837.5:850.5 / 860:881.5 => 0.00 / 6.27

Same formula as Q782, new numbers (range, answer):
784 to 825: 6.26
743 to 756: 7.5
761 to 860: 6.51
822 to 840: 6.38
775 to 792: 6.93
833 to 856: 6.33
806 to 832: 6.55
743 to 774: 7.3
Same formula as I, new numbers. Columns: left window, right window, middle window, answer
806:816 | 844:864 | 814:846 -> 0.4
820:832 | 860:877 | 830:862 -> 0.4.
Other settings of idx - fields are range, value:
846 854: 6.51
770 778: 7.16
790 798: 5.22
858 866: 6.17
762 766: 7.09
